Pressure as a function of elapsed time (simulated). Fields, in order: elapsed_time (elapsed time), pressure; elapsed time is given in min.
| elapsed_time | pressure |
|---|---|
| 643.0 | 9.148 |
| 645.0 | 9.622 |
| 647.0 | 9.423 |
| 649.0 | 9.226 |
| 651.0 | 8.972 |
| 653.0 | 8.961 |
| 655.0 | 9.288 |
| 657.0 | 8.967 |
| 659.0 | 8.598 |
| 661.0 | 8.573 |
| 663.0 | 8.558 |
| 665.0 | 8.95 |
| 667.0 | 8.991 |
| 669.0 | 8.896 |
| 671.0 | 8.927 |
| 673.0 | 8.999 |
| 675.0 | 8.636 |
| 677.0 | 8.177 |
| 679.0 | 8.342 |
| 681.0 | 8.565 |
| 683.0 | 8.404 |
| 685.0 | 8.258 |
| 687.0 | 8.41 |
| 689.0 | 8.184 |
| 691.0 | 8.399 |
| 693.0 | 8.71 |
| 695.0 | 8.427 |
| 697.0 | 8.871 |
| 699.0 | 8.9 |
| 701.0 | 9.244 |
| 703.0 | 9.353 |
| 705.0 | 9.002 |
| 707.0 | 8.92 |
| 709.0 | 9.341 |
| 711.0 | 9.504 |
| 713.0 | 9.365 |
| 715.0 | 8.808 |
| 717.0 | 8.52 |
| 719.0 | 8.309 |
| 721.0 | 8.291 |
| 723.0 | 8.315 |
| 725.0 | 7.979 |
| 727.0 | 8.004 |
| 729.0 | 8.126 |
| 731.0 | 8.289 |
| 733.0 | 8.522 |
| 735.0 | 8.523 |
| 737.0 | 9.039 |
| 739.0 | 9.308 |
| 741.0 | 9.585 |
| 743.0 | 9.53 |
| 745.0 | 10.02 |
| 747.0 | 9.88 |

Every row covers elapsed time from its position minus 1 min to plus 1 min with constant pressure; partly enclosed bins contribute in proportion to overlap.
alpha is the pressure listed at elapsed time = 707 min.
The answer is 8.92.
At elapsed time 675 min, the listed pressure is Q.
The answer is 8.636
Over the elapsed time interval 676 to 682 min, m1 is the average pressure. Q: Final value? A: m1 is 8.36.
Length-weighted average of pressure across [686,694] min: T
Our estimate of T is 8.43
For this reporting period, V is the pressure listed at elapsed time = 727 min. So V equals 8.004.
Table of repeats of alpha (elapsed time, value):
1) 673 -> 8.999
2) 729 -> 8.126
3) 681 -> 8.565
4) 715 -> 8.808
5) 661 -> 8.573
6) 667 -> 8.991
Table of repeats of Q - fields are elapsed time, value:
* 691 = 8.399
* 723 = 8.315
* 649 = 9.226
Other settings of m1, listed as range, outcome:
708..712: 9.42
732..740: 8.85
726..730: 8.06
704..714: 9.23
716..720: 8.41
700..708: 9.13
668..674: 8.94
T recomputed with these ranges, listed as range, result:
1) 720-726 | 8.2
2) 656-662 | 8.71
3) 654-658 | 9.13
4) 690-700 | 8.66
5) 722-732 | 8.14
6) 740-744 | 9.56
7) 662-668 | 8.83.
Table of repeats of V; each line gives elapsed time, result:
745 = 10.02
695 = 8.427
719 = 8.309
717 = 8.52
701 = 9.244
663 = 8.558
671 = 8.927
